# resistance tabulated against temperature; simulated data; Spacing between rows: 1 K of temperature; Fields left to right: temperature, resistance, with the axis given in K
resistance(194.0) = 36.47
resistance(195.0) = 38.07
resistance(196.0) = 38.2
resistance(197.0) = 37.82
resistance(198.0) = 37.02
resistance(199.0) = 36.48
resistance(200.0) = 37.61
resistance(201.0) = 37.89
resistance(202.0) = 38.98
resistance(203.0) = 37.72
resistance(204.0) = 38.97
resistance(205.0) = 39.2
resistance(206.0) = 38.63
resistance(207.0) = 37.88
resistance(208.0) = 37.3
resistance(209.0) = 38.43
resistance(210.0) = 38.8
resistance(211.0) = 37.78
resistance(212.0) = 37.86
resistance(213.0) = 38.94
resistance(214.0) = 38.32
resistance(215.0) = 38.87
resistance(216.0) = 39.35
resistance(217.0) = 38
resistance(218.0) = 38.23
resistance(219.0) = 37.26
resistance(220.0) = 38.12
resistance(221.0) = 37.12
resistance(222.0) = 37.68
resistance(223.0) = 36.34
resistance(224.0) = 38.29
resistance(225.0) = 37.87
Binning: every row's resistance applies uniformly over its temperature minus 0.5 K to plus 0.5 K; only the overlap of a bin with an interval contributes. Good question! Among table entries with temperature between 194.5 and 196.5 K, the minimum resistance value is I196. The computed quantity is 38.07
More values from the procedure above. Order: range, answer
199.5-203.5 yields 37.61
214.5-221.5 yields 37.12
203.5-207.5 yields 37.88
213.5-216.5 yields 38.32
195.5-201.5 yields 36.48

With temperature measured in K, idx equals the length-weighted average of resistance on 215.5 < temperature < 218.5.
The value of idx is 38.5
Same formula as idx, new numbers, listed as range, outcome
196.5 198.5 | 37.4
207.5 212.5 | 38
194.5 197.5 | 38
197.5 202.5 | 37.6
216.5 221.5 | 37.7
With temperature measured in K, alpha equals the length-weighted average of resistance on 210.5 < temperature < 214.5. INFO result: 38.2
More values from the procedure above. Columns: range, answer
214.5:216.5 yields 39.1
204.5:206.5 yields 38.9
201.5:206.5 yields 38.7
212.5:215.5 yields 38.7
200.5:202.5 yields 38.4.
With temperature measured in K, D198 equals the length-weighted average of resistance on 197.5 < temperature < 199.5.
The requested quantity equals 36.8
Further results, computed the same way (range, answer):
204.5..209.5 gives 38.3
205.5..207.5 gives 38.3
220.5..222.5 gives 37.4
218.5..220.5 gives 37.7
